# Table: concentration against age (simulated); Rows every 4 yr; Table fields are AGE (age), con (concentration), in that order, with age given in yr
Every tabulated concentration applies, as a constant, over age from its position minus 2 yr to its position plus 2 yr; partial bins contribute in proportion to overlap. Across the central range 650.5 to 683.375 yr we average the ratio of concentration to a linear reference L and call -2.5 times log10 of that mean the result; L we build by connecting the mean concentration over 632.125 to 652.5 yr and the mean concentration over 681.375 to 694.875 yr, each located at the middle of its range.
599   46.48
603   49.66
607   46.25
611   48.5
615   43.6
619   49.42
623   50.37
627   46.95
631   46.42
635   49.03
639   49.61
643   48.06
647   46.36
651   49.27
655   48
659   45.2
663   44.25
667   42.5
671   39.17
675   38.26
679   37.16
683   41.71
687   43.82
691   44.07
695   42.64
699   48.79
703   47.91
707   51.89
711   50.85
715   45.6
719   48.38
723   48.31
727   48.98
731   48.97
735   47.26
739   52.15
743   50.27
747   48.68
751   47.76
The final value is 0.07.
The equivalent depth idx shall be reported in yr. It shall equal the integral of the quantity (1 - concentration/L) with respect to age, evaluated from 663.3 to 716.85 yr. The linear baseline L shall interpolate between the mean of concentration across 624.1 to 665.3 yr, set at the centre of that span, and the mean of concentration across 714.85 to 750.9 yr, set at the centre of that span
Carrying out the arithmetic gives 4.4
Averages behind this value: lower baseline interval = 47.3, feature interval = 44.2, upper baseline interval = 48.8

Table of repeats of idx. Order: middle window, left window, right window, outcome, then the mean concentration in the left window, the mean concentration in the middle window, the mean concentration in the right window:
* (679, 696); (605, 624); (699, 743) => 2.2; 47.5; 42.4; 49.1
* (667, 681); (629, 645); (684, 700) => 2.1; 48.3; 38.8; 44.4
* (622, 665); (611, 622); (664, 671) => -3.1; 47.2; 47.5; 41.8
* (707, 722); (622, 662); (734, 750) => 0.1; 47.8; 48.8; 49.6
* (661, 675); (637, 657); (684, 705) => 1.6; 48.3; 41.4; 45.3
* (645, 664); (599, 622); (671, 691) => -1.6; 47.5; 46.7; 40.5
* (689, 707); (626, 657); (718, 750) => 0.8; 48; 46.5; 49.1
